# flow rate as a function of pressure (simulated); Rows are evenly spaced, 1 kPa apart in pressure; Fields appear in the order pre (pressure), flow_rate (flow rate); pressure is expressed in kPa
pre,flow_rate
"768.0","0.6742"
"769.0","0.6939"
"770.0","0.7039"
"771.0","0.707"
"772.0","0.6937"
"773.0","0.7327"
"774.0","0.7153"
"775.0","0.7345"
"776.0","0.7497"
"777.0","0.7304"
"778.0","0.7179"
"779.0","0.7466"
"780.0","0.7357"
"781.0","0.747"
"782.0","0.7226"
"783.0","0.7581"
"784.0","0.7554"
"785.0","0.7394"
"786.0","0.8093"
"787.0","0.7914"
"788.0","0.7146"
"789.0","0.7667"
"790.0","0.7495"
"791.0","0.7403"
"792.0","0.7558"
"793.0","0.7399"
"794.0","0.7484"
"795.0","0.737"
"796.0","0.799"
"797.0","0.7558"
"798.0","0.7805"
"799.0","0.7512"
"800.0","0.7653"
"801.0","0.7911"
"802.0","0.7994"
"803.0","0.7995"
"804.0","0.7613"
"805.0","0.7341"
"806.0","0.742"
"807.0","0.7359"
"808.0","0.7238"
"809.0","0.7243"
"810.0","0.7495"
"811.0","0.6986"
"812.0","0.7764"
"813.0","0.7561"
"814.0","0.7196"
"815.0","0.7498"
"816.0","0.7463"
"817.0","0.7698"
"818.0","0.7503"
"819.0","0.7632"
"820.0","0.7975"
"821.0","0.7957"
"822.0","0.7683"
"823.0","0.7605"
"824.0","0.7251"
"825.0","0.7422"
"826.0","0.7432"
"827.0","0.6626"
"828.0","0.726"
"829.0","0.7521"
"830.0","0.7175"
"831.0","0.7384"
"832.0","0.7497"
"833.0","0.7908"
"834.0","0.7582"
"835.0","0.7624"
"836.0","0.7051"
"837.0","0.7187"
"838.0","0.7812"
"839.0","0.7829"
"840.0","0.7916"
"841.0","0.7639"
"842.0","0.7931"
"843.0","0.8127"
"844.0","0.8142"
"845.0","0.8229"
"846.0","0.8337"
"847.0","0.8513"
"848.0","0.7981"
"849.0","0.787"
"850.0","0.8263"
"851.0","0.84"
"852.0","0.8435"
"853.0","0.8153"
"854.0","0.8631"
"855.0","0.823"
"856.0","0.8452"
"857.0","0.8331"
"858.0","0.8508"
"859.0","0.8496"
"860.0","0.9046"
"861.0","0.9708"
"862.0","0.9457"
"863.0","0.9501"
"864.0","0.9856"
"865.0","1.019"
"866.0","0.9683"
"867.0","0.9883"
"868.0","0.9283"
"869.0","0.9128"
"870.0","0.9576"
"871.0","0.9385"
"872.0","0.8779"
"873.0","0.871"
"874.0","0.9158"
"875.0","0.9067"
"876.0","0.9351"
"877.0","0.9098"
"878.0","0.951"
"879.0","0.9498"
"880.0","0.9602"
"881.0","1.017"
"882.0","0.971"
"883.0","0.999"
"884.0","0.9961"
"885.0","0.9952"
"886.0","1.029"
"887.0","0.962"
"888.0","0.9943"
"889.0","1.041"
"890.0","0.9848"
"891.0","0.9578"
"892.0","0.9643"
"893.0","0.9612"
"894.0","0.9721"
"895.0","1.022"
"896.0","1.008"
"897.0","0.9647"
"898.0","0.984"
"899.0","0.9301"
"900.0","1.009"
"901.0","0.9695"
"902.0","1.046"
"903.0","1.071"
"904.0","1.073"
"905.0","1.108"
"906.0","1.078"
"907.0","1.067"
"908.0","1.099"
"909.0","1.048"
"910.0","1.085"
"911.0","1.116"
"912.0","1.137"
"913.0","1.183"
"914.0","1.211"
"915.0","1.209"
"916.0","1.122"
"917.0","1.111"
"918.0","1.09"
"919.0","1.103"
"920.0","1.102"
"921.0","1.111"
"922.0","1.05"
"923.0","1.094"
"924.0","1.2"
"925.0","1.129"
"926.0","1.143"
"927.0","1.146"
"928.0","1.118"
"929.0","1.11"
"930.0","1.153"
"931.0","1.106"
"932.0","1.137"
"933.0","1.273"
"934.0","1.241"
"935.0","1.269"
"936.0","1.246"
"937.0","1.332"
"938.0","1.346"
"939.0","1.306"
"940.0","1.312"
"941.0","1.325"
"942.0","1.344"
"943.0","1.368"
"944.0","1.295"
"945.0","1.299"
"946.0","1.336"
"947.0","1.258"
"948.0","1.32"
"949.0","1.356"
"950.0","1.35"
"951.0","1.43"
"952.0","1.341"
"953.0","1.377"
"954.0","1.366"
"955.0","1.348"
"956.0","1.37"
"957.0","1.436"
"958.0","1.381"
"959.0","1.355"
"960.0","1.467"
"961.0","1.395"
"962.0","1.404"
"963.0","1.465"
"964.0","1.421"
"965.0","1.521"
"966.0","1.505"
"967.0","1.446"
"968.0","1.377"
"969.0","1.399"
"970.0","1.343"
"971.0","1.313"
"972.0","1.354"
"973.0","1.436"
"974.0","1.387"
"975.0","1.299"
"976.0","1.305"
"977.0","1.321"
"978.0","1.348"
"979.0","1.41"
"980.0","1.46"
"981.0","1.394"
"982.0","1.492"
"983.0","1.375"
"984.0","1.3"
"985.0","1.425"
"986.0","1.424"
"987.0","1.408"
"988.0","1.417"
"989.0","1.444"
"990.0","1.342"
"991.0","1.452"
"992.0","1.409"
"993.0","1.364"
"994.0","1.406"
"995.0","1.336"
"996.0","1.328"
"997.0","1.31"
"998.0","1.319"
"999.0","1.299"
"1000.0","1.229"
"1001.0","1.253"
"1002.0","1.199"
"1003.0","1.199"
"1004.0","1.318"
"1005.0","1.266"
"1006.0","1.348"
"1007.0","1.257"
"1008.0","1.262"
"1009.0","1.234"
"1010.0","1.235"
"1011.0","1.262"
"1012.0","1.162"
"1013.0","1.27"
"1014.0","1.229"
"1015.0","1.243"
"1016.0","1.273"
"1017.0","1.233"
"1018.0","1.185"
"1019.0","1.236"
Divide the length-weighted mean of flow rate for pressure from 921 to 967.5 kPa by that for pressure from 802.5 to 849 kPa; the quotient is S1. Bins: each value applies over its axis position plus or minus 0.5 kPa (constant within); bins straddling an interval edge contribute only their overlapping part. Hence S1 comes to 1.7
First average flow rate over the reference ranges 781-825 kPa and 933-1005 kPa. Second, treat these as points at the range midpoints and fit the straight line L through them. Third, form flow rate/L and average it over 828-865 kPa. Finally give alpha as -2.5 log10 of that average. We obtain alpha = 0.12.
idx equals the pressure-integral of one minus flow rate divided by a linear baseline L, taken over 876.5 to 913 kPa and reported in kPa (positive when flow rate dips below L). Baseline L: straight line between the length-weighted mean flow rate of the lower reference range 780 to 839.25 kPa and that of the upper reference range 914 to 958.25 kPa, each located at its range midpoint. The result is 2.4 kPa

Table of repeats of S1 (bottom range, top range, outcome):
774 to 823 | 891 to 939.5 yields 1.47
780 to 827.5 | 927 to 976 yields 1.77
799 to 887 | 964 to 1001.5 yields 1.66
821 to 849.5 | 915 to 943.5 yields 1.56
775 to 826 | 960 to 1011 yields 1.80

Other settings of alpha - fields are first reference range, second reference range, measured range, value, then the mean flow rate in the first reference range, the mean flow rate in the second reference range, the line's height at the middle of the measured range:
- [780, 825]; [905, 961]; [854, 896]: 0.08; 0.756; 1.23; 1.02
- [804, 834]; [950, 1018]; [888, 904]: 0.03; 0.746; 1.35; 1.03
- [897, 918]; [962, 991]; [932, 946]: -0.06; 1.08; 1.4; 1.23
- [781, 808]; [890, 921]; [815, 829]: 0.11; 0.758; 1.06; 0.833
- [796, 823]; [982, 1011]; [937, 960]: -0.14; 0.759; 1.33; 1.18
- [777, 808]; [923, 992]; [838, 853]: 0.16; 0.755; 1.34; 0.943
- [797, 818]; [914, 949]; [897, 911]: 0.07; 0.754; 1.21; 1.11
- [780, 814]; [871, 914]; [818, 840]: 0.12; 0.754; 1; 0.838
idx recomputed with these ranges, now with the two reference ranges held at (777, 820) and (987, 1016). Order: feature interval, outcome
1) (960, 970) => -1.9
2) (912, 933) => -0.9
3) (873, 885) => 0.2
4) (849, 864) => 0.7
